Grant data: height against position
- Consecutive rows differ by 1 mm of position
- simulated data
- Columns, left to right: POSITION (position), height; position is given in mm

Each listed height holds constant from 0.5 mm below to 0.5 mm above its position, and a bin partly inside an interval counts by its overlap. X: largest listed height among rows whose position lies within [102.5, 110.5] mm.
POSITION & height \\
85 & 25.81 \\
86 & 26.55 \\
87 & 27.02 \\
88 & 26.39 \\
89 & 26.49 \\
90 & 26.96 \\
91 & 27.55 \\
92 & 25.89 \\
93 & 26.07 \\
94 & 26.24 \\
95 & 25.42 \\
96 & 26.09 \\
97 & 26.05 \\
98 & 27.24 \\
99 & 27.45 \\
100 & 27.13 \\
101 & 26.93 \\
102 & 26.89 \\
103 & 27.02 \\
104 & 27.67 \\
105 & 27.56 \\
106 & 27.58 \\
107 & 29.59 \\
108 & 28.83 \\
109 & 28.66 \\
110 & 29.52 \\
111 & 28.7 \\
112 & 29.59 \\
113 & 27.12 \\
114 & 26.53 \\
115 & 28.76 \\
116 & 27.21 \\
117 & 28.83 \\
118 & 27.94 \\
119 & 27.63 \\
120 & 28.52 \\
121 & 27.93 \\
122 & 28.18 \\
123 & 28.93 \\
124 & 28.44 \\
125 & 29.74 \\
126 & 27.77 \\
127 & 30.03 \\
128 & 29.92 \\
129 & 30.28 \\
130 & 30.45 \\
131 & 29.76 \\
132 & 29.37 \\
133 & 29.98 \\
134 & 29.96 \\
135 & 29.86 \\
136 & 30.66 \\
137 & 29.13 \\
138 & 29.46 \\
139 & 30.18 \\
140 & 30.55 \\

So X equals 29.59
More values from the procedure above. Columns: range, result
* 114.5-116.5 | 28.76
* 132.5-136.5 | 30.66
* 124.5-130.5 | 30.45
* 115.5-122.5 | 28.83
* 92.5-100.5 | 27.45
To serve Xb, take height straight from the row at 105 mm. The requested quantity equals 27.56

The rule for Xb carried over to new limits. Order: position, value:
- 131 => 29.76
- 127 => 30.03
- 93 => 26.07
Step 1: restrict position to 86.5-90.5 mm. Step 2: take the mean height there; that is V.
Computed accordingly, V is 26.7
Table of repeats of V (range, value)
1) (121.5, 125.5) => 28.8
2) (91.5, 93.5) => 26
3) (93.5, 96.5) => 25.9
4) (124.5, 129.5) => 29.5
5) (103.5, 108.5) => 28.2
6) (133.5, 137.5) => 29.9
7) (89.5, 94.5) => 26.5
